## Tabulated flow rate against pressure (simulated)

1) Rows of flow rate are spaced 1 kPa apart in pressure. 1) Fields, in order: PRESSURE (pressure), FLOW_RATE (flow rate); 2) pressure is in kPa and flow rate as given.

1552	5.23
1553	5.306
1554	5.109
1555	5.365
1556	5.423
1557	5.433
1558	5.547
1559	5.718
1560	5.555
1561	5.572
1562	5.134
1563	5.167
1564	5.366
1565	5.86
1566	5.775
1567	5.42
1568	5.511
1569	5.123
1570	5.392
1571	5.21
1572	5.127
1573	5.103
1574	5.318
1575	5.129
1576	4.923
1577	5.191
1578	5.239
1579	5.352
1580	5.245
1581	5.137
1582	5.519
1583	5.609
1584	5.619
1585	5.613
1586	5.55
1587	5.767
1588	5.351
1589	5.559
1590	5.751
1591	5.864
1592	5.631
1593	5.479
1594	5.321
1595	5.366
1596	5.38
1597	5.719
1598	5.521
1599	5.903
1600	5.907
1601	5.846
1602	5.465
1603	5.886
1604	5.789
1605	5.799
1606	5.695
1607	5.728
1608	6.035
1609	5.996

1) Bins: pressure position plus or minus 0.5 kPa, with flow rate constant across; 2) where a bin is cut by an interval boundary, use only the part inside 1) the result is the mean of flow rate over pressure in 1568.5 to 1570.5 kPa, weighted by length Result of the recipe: 5.26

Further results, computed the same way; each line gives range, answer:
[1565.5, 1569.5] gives 5.46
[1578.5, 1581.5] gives 5.24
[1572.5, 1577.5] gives 5.13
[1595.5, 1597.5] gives 5.55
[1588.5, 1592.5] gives 5.7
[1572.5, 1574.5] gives 5.21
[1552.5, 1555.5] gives 5.26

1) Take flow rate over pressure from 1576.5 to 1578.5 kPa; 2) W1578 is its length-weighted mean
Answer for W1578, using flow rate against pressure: 5.21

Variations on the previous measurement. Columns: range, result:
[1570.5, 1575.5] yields 5.18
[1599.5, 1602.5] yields 5.74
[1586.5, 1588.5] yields 5.56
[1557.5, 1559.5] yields 5.63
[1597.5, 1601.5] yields 5.79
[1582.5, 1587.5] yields 5.63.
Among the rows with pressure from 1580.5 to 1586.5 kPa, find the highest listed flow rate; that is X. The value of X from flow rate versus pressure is 5.619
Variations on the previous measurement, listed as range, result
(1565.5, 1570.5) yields 5.775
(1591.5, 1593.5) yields 5.631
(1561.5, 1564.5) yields 5.366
